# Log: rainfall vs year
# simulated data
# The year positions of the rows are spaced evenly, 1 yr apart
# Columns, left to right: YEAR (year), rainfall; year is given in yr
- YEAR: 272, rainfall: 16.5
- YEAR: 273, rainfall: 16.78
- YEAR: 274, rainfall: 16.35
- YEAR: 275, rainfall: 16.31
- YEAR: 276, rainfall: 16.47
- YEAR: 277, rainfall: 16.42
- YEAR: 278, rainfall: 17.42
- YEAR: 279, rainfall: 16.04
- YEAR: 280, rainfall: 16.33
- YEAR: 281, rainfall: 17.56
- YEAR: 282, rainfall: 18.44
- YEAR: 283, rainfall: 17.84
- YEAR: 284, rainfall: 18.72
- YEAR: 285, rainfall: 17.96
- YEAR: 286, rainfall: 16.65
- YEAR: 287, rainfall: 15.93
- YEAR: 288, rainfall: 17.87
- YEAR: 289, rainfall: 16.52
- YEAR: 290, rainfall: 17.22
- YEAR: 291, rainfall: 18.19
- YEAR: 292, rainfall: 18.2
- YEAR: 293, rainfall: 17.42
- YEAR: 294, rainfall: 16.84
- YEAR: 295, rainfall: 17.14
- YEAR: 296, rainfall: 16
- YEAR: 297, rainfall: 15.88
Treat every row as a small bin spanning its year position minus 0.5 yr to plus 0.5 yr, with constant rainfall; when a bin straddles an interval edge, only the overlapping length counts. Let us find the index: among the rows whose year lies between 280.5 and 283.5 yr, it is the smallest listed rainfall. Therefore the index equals 17.56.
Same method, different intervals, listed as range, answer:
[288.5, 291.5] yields 16.52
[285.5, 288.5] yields 15.93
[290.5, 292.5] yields 18.19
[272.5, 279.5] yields 16.04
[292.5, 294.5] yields 16.84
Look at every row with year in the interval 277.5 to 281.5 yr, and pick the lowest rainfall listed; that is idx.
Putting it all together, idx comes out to 16.04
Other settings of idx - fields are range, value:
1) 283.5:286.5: 16.65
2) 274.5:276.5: 16.31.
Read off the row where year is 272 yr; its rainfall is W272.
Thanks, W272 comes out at 16.5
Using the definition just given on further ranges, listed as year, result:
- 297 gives 15.88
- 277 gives 16.42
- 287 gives 15.93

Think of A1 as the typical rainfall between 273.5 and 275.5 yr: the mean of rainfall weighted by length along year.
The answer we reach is 16.3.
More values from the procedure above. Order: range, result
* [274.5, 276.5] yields 16.4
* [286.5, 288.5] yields 16.9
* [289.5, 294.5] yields 17.6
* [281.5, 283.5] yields 18.1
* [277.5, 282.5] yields 17.2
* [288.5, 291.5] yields 17.3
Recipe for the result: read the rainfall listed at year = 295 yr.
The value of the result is 17.14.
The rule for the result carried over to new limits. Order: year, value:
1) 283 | 17.84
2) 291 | 18.19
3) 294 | 16.84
